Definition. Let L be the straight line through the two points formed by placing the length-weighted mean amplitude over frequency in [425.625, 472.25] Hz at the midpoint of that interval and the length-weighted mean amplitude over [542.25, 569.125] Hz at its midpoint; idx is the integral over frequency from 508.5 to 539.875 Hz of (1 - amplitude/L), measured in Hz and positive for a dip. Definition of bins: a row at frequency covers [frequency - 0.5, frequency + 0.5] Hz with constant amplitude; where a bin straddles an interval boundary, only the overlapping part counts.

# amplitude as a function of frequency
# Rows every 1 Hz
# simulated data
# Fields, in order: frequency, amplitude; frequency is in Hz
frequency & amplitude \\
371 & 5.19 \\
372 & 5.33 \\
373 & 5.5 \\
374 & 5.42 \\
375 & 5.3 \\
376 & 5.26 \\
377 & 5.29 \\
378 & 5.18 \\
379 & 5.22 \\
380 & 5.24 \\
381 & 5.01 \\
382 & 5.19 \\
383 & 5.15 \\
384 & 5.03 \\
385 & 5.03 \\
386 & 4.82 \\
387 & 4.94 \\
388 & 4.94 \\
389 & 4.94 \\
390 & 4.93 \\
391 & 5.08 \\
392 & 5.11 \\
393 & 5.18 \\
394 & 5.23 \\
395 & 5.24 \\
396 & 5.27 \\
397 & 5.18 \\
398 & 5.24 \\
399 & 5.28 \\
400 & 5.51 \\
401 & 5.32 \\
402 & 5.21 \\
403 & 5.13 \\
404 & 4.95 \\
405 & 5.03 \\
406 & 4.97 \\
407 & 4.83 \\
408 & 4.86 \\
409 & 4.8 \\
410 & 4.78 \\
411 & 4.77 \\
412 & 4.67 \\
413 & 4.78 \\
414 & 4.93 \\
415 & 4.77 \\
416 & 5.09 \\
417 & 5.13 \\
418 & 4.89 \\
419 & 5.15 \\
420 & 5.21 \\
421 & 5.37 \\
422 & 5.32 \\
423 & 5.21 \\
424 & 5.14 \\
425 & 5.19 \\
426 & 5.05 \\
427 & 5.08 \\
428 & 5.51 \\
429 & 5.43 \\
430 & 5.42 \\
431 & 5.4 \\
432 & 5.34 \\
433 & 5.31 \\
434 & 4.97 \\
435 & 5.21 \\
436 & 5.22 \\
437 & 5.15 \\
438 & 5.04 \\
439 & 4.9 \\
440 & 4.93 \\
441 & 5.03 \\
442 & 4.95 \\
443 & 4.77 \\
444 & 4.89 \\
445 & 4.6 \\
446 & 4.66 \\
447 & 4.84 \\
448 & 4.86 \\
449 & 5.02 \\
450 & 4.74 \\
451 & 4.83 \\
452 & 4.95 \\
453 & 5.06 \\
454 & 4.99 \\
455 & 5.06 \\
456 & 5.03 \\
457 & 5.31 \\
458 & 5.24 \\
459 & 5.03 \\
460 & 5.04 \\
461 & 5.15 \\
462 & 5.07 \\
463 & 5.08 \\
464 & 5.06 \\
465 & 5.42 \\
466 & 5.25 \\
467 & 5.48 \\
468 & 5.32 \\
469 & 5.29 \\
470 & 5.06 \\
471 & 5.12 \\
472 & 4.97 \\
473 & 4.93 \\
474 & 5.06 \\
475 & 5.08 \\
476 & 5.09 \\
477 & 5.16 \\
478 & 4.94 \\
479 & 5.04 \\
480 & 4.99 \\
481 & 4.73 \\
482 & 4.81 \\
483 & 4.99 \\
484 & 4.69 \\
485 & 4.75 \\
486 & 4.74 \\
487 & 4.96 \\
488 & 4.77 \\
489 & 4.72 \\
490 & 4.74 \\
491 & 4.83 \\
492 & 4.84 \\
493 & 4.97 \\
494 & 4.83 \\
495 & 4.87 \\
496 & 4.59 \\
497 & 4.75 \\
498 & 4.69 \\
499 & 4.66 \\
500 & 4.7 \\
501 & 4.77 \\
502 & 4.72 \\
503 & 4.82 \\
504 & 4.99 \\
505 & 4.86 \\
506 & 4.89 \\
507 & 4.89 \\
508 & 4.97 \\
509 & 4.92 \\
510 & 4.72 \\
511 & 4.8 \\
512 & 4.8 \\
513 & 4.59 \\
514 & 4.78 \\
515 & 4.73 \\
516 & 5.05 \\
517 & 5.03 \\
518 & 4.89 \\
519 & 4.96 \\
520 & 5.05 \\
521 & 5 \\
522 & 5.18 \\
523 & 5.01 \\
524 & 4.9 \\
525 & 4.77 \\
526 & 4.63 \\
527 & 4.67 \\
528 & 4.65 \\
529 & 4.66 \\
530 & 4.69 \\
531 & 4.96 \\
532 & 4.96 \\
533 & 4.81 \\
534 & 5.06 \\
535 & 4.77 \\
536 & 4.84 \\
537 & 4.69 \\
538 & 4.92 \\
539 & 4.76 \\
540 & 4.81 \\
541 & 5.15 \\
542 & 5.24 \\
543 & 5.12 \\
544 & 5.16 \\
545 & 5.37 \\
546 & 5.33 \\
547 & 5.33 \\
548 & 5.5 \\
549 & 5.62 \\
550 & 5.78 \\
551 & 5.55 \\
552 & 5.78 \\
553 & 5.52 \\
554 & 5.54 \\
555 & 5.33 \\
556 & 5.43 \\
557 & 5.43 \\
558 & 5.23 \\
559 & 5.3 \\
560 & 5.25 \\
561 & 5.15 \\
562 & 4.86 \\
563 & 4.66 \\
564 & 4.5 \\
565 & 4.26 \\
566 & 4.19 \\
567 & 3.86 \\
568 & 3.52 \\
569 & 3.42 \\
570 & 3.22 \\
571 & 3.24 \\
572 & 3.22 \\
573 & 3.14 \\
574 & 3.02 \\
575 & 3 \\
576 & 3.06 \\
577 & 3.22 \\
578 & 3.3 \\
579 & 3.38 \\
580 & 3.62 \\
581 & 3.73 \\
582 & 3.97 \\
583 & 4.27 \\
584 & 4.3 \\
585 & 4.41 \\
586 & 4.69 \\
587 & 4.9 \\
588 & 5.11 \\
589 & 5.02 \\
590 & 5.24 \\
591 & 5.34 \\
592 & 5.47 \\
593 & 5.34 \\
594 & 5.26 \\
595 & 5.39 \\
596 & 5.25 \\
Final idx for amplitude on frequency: 1.4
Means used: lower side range 5.09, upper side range 5.06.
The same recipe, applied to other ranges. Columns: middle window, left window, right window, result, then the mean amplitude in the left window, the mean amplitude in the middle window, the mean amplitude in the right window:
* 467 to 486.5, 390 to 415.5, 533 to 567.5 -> 0.3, 5.04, 5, 5.09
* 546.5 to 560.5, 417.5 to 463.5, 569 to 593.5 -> -4.0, 5.08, 5.47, 4.04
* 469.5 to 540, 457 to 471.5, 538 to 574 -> 2.2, 5.19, 4.86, 4.8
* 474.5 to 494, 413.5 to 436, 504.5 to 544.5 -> 0.5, 5.19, 4.88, 4.88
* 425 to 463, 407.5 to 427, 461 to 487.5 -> -0.3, 5.01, 5.06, 5.04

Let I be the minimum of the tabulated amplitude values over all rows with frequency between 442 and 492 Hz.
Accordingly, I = 4.6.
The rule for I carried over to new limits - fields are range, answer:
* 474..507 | 4.59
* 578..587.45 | 3.3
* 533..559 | 4.69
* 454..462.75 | 4.99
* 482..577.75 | 3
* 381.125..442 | 4.67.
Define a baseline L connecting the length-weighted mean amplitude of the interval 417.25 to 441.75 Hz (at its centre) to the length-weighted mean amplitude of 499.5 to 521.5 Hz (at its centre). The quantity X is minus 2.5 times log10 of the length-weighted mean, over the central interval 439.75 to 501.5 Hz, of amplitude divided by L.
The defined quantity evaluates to 0.02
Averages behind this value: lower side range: 5.18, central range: 4.95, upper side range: 4.86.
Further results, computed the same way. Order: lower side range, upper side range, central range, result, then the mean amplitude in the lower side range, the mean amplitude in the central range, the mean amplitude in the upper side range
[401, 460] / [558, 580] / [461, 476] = -0.10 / 5.04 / 5.15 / 3.87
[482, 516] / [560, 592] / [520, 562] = -0.16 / 4.8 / 5.11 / 4.07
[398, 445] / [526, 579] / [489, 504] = 0.01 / 5.08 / 4.78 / 4.64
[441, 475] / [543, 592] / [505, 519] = -0.01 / 5.03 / 4.85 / 4.54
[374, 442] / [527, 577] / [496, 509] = 0.01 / 5.11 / 4.8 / 4.7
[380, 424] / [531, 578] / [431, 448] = -0.01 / 5.06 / 5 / 4.66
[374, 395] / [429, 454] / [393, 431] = -0.01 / 5.11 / 5.11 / 5.01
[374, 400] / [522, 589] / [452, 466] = -0.04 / 5.14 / 5.12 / 4.61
